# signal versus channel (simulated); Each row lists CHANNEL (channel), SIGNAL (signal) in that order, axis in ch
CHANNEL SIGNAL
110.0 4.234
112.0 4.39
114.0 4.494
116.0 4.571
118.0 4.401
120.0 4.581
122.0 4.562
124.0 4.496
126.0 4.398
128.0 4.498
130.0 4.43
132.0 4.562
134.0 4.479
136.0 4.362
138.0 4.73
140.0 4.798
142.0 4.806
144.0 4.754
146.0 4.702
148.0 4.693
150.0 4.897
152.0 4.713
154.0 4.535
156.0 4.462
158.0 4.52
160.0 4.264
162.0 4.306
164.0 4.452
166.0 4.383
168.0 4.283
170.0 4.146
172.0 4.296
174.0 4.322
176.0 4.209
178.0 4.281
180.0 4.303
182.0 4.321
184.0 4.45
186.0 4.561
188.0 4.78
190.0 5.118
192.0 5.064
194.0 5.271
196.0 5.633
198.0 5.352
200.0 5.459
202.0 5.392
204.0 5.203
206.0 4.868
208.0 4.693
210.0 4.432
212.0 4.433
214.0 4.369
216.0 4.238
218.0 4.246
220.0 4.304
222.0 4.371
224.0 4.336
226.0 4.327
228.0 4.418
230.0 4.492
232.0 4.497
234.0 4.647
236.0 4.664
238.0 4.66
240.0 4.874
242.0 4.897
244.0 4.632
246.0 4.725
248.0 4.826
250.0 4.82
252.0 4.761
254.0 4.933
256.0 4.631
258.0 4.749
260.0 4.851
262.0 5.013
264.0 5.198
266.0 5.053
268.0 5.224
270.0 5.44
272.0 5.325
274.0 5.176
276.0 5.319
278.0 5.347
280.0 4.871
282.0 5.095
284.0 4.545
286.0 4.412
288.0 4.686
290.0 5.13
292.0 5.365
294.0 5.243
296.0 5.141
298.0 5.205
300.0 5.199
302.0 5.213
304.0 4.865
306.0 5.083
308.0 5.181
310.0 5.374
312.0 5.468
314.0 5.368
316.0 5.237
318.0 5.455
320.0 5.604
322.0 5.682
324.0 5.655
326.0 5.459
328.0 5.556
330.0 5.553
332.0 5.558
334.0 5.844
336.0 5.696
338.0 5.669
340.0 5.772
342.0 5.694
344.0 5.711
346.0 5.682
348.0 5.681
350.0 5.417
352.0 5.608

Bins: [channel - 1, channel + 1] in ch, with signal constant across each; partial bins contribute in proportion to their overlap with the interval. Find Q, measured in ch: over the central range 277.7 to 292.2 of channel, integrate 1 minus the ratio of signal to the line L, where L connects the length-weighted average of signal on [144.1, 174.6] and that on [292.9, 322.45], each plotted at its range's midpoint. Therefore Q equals 0.8 ch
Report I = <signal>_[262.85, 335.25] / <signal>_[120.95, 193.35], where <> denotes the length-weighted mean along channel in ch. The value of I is 1.2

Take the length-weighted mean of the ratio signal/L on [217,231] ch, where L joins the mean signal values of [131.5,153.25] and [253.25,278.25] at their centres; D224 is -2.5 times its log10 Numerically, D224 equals 0.14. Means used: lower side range 4.68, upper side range 5.09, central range 4.36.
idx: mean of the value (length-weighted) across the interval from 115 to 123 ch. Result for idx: 4.53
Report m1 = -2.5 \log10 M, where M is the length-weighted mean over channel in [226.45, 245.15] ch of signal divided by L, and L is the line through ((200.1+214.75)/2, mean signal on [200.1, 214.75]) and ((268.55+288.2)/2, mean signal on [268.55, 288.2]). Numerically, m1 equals 0.06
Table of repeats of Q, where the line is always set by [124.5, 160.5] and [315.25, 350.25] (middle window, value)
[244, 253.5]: 0.7 ch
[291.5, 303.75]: 0.5 ch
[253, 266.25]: 0.8 ch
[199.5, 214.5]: 0.3 ch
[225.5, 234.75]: 1.1 ch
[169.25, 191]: 1.6 ch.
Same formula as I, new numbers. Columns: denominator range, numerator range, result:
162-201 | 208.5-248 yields 0.97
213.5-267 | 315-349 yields 1.21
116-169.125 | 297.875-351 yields 1.21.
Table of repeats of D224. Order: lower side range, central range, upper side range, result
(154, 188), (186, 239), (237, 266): -0.03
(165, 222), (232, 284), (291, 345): 0.03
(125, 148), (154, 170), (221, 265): 0.06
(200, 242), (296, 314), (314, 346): 0.03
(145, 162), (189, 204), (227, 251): -0.15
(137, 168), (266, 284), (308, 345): 0.02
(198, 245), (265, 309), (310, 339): 0.03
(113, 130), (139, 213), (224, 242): -0.03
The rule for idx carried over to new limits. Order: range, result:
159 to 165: 4.34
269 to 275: 5.31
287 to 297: 5.11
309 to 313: 5.42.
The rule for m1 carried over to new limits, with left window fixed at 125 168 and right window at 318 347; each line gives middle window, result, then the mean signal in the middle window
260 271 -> 0.020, 5.16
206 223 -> 0.125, 4.41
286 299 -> 0.070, 5.07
